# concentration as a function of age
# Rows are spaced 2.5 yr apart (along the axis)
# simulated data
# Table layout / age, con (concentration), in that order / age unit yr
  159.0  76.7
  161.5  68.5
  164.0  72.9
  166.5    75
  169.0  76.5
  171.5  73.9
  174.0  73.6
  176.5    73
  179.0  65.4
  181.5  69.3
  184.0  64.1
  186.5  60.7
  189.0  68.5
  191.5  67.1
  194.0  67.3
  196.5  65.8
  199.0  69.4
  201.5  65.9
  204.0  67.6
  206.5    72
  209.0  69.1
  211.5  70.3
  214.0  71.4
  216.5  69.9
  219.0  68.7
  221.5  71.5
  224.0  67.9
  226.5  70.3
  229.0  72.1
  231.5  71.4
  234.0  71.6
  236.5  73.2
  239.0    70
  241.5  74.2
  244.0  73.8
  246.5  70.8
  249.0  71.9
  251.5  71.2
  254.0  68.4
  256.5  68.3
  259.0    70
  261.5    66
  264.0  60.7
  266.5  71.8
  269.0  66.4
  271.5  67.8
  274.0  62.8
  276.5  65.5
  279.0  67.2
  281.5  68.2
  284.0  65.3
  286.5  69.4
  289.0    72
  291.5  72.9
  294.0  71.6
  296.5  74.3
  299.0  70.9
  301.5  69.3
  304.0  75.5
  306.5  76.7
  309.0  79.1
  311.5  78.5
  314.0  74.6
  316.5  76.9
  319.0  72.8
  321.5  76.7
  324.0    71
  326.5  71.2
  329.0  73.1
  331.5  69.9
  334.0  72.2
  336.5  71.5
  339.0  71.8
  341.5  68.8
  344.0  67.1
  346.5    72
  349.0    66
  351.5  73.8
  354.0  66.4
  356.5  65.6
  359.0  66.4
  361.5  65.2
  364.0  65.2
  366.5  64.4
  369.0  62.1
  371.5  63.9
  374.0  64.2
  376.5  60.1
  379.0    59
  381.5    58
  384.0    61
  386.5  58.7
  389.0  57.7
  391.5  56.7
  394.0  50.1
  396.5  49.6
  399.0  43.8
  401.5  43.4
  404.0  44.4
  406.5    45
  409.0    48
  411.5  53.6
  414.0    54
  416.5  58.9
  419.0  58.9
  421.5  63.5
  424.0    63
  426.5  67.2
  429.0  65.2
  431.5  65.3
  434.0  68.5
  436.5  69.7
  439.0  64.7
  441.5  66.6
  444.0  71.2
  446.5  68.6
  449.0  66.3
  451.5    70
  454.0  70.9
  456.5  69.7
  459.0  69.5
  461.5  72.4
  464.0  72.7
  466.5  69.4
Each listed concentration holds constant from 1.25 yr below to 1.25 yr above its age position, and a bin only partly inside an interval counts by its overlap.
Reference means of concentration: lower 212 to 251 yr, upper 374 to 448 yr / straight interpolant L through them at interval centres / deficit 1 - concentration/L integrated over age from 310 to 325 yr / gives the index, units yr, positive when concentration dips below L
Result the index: -2.3 yr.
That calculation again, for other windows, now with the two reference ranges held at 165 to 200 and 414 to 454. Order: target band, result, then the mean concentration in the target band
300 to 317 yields -2.1 yr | 75.7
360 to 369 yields 0.3 yr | 64.6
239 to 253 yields -0.8 yr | 72.1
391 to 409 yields 5.1 yr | 47.2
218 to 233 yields -0.4 yr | 70.4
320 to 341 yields -1.5 yr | 72.1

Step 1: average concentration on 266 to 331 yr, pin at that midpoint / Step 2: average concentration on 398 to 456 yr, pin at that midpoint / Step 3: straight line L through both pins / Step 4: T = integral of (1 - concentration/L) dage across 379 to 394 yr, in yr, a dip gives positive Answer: 1.5 yr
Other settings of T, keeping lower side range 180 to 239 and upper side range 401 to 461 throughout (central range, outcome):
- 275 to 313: -3.1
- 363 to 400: 3.2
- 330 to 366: -2.1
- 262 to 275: 0.2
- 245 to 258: -0.5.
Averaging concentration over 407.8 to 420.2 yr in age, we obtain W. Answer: 54.7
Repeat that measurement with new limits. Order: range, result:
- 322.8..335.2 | 71.5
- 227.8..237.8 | 72.1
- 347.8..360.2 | 67.7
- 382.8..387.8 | 59.8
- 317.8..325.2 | 73.5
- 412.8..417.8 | 56.5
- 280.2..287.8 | 67.7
